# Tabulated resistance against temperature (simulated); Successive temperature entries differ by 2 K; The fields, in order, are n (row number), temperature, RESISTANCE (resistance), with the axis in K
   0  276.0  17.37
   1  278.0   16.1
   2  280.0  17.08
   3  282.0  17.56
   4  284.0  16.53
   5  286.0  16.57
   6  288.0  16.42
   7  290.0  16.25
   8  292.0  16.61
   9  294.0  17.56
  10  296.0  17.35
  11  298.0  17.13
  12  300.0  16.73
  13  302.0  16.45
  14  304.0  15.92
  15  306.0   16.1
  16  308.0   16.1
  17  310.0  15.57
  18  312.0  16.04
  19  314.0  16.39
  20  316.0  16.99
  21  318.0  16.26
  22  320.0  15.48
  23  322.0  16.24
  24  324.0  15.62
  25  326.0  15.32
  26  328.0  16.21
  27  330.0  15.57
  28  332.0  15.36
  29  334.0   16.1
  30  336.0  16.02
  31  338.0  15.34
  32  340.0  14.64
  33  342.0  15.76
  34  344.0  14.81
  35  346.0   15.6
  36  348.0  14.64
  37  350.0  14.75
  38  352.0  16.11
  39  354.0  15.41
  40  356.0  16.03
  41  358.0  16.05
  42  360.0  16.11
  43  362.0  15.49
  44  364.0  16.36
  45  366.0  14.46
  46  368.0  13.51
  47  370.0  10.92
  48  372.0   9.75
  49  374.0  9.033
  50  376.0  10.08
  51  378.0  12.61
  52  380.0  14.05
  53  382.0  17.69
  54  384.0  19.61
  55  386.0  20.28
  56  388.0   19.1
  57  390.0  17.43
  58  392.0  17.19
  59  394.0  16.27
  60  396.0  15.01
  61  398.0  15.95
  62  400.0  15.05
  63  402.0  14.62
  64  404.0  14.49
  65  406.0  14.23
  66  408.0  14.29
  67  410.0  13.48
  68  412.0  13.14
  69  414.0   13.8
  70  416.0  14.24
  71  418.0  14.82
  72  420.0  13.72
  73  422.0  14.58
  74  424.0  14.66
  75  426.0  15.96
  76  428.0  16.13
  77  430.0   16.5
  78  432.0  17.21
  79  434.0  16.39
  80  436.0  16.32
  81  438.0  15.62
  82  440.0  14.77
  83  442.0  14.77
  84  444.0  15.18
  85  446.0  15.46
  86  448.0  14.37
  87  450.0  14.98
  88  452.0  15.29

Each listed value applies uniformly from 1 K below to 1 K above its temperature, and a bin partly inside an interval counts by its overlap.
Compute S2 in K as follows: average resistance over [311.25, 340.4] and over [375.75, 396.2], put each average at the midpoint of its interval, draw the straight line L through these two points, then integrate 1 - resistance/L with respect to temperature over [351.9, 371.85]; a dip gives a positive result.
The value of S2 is 1.9 K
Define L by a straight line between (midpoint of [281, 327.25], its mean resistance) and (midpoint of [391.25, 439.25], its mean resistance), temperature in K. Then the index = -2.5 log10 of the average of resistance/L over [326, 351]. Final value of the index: 0.04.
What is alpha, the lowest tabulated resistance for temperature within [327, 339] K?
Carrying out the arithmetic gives 15.34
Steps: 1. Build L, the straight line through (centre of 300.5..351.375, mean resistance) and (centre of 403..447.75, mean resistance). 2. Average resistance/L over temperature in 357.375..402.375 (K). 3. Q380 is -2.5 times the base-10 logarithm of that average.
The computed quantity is 0.018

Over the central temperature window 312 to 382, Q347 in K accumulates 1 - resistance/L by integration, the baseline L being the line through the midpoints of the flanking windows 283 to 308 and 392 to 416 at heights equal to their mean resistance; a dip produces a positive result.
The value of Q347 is 3.8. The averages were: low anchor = 16.6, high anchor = 14.7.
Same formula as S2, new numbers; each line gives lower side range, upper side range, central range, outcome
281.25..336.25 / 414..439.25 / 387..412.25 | 0.27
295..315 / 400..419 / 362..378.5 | 3.01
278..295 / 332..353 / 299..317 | -0.02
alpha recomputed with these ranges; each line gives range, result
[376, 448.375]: 10.08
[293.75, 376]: 9.033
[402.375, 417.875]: 13.14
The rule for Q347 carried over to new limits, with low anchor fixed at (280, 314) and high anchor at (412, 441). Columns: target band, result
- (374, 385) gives 1.01 K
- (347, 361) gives 0.35 K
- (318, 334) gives 0.52 K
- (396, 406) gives 0.37 K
